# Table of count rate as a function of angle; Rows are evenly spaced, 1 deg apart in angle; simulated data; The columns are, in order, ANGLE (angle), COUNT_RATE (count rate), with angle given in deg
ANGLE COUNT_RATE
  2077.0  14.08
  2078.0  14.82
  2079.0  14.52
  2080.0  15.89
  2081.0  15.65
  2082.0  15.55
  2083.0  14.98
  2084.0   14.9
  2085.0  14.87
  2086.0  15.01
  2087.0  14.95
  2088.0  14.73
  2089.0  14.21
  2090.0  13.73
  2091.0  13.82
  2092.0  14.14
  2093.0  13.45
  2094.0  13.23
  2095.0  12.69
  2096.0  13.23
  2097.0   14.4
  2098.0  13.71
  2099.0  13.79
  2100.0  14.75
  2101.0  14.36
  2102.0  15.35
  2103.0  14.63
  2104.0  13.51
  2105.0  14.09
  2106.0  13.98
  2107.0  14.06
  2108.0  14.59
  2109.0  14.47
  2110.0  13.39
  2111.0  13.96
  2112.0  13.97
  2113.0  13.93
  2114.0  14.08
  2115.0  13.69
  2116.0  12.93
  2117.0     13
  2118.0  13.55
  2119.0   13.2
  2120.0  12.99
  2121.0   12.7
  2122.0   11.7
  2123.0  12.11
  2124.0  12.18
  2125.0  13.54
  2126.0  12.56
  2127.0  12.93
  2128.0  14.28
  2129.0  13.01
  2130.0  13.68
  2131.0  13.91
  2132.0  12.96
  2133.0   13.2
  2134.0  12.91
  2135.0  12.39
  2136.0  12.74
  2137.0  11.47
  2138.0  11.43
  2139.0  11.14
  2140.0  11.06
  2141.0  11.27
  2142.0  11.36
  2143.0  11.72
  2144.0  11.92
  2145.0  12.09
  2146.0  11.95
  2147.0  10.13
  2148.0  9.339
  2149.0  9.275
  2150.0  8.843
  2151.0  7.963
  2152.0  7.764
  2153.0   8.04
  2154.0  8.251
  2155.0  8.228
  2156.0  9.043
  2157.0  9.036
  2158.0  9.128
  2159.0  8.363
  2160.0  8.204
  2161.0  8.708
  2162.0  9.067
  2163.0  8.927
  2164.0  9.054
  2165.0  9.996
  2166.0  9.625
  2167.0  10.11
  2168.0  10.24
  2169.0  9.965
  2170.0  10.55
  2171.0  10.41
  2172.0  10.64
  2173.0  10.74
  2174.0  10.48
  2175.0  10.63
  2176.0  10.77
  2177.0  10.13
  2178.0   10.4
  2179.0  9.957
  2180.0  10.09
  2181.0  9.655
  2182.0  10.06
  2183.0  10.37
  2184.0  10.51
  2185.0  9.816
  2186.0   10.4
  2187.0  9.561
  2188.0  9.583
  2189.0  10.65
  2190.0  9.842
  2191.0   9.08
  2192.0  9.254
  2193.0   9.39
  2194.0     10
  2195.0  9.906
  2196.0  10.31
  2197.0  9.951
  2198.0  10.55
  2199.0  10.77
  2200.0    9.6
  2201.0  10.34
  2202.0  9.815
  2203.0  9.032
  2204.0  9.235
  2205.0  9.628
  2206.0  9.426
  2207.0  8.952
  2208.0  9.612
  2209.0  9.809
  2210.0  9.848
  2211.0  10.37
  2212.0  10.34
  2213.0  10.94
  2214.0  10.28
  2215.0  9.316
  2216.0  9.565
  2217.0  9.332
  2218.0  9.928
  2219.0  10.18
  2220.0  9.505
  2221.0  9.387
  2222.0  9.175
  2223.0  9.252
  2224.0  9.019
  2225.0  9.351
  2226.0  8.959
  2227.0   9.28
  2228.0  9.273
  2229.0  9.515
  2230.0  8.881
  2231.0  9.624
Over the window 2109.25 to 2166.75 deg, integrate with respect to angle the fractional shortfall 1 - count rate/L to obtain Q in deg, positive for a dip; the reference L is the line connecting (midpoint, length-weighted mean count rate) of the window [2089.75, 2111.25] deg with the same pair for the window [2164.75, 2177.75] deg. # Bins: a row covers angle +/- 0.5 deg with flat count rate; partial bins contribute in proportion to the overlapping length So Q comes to 3.5 deg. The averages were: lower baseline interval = 14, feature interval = 11.4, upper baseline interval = 10.3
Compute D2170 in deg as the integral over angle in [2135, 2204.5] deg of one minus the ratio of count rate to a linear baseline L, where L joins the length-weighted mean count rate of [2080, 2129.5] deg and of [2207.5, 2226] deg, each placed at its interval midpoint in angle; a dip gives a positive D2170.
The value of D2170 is 8.7 deg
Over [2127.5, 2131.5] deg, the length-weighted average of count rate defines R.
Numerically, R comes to 13.7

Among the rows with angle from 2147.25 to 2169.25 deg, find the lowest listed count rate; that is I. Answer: 7.764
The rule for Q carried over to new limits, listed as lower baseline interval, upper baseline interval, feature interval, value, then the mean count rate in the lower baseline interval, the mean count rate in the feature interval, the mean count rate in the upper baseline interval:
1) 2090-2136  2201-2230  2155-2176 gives 3.4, 13.5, 9.64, 9.58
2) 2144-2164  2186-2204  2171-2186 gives -1.2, 9.14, 10.3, 9.86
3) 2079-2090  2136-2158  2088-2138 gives -3.1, 15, 13.5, 10.1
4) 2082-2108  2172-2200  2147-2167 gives 4.5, 14.2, 8.85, 10.1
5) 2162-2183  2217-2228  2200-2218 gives -0.3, 10.1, 9.76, 9.39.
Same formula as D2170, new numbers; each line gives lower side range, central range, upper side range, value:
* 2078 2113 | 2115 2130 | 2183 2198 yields 0.1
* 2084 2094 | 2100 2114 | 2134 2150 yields -1.0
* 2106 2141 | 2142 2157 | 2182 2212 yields 2.9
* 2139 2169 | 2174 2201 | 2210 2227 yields -1.1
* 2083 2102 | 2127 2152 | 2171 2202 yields 1.1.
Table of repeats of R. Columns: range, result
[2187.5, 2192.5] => 9.68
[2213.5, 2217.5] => 9.62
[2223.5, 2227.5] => 9.15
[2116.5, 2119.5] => 13.2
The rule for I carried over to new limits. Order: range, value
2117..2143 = 11.06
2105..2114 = 13.39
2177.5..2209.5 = 8.952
